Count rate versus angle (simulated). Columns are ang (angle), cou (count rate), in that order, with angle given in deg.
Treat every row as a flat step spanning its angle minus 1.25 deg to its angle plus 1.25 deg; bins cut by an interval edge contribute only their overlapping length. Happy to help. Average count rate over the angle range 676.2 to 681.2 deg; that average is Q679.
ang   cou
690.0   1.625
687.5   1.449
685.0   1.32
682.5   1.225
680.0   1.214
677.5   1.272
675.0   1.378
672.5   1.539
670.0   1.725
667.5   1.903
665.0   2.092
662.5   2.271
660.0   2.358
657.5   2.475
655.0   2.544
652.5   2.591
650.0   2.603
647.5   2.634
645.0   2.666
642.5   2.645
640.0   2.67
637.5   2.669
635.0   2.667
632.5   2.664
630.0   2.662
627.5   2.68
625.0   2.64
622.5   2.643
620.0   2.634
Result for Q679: 1.24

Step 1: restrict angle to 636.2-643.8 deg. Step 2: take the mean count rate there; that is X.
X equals 2.66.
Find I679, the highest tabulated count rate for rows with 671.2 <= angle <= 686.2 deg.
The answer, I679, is 1.539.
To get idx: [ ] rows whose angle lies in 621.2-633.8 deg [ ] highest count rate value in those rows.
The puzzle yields 2.68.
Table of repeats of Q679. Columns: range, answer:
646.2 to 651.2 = 2.62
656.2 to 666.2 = 2.3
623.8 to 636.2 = 2.66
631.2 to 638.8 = 2.67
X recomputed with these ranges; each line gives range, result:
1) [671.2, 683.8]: 1.33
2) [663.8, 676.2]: 1.73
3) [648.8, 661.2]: 2.51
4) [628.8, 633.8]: 2.66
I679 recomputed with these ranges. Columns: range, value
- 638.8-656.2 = 2.67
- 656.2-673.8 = 2.475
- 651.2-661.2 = 2.591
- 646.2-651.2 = 2.634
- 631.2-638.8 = 2.669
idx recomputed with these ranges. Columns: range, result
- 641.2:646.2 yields 2.666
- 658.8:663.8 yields 2.358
